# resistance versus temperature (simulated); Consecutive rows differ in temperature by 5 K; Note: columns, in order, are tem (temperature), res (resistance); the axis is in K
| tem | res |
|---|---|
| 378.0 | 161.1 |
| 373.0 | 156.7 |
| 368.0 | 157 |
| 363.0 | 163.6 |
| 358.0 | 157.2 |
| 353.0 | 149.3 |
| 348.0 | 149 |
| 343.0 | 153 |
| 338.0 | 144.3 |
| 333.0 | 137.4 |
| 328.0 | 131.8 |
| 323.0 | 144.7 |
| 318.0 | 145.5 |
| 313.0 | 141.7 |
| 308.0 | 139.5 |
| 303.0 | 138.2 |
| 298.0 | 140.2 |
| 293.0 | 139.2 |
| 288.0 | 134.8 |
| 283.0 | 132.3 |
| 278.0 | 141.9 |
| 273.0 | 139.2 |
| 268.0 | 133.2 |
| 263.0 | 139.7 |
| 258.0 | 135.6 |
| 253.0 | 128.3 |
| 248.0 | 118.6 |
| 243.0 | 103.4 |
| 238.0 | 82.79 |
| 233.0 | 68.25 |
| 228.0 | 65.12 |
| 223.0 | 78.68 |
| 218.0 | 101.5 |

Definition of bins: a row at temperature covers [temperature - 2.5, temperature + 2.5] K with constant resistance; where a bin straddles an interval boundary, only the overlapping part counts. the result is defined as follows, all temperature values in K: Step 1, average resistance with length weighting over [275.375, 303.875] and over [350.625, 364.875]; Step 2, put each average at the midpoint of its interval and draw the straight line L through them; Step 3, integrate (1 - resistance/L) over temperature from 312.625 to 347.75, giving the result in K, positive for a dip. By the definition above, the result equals 1.4 K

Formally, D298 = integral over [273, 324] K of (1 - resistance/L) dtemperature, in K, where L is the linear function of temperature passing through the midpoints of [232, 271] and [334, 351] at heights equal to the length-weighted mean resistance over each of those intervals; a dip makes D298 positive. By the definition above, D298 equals -2.9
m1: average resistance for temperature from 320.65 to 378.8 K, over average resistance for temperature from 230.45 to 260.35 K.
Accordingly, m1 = 1.42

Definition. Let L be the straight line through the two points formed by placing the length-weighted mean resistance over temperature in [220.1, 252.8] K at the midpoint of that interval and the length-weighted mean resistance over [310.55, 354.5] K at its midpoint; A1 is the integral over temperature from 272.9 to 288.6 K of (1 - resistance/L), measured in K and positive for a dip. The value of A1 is -3.1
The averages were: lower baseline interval 89.3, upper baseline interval 144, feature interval 137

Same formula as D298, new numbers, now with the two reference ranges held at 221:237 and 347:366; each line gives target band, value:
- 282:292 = -2.3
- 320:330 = -0.3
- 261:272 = -4.6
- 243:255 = -4.9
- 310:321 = -1.3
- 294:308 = -2.4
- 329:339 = 0.1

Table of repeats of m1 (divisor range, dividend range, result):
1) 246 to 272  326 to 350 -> 1.09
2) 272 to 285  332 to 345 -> 1.06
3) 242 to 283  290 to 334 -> 1.07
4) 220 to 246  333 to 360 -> 1.85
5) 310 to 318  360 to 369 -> 1.13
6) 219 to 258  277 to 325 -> 1.47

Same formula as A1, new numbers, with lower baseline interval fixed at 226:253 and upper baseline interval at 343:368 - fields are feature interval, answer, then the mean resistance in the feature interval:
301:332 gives -1.5 K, 140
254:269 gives -4.6 K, 136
